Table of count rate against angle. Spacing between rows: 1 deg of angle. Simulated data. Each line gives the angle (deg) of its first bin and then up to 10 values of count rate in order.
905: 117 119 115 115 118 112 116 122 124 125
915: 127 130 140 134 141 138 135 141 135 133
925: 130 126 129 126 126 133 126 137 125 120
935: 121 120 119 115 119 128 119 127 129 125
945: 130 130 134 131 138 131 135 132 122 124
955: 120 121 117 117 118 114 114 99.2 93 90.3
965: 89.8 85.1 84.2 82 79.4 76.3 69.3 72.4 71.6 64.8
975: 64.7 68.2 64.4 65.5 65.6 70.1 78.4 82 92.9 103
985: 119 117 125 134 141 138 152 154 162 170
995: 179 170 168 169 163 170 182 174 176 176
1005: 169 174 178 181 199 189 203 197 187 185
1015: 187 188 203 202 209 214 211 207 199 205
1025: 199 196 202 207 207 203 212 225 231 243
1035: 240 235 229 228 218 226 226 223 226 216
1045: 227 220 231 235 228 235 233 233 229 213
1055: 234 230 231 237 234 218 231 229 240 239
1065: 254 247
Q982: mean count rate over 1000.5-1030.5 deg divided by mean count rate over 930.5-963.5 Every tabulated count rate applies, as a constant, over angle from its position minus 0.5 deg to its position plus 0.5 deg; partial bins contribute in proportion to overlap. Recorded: 1.58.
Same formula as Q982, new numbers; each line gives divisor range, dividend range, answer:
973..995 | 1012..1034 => 1.91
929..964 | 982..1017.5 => 1.34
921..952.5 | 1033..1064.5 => 1.79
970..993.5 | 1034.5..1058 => 2.32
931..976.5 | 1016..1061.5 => 2.01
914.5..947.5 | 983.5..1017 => 1.29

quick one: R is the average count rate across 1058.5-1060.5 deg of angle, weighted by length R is 226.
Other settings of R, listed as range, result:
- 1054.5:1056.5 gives 232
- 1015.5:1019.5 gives 200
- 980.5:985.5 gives 95.1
